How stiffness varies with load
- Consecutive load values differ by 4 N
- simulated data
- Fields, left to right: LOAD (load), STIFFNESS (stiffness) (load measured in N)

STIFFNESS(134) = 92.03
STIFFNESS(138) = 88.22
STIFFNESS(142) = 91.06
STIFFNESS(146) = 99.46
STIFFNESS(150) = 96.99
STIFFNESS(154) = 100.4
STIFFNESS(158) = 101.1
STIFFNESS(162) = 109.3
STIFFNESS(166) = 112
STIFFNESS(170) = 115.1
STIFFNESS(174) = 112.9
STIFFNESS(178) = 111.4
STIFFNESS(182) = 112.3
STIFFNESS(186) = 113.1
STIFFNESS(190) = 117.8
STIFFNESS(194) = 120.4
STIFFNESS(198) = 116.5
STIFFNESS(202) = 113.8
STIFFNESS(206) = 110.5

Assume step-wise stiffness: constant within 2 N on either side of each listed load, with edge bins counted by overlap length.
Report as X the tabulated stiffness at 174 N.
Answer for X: 112.9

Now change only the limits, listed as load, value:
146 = 99.46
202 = 113.8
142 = 91.06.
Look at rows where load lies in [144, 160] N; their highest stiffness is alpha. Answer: 101.1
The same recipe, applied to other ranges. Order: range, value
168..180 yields 115.1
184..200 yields 120.4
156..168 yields 112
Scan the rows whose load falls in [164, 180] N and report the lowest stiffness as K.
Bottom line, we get 111.4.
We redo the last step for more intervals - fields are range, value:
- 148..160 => 96.99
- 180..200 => 112.3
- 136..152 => 88.22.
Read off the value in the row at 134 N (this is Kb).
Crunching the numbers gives 92.03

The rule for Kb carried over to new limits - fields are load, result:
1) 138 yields 88.22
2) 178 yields 111.4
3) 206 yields 110.5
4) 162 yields 109.3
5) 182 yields 112.3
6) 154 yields 100.4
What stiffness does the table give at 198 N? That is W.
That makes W 116.5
